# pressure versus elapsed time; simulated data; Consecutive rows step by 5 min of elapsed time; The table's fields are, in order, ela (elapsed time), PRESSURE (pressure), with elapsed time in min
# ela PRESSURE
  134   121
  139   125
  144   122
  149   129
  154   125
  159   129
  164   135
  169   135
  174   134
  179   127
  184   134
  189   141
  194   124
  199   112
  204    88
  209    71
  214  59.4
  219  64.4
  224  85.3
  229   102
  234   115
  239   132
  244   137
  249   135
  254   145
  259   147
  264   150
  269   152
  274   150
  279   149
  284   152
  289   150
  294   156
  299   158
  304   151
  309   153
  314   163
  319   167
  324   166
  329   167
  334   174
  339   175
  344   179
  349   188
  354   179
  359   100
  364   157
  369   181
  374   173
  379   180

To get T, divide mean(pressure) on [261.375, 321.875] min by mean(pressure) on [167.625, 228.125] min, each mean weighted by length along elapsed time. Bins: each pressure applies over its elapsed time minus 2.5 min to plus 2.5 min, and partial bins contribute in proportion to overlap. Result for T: 1.46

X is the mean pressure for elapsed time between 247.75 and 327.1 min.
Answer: 153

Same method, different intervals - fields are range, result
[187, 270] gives 114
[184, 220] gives 98.3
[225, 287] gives 138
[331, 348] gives 177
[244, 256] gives 139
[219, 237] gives 96.6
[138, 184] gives 129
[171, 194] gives 133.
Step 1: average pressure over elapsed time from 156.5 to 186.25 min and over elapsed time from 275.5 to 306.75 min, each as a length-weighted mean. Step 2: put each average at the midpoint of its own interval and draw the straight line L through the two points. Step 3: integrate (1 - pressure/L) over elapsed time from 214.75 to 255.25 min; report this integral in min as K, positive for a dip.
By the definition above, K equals 9.1 min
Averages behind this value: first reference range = 132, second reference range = 153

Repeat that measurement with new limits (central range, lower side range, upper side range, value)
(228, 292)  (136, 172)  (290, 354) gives 5.0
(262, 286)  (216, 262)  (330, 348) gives -2.2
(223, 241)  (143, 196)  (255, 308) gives 4.1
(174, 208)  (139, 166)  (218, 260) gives 1.1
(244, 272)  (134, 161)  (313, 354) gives 1.6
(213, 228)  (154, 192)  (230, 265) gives 6.7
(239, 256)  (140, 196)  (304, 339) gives 1.2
